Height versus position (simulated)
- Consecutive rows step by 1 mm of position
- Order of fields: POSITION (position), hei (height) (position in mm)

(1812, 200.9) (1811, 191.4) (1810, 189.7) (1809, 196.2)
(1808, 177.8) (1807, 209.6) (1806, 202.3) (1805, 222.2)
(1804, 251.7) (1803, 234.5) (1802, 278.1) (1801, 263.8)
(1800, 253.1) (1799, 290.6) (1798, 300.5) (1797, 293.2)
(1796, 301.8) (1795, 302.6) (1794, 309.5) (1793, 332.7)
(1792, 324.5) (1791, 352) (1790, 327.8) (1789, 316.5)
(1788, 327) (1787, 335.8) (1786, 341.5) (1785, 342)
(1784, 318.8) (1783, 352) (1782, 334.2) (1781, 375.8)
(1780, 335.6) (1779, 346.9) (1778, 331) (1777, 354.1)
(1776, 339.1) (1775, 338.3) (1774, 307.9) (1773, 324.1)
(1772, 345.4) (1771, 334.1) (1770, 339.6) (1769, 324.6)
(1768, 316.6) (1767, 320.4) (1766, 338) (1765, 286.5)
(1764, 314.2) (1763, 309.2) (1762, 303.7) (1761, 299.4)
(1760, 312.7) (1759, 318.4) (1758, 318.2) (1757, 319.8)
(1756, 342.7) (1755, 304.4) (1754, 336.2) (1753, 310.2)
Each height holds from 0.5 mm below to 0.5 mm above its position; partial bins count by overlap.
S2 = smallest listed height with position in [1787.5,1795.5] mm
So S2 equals 302.6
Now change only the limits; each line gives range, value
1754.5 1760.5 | 304.4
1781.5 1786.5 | 318.8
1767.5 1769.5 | 316.6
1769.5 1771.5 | 334.1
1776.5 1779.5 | 331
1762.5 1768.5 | 286.5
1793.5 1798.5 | 293.2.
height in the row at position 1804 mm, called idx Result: 251.7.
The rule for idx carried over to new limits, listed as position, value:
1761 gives 299.4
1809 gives 196.2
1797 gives 293.2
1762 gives 303.7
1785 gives 342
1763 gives 309.2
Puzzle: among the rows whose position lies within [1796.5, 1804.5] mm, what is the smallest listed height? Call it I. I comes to 234.5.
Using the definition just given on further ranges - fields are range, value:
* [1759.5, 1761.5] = 299.4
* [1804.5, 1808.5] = 177.8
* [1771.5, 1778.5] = 307.9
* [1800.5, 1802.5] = 263.8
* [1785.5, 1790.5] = 316.5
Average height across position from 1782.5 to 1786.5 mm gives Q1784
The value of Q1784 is 339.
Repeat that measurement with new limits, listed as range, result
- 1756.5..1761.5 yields 314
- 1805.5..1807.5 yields 206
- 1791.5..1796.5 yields 314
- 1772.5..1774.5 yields 316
